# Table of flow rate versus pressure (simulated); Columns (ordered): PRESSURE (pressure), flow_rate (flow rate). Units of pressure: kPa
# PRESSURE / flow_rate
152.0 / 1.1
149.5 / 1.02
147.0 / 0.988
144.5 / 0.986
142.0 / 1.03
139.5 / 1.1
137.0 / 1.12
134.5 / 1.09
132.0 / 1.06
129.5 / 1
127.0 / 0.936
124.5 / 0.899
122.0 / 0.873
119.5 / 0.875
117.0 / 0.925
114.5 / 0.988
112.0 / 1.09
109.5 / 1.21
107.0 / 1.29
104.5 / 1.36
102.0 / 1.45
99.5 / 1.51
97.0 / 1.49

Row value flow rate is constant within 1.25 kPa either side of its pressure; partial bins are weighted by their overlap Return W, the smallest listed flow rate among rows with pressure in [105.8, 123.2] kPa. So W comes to 0.873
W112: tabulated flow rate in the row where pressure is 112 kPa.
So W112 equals 1.09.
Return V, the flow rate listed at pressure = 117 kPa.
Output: 0.925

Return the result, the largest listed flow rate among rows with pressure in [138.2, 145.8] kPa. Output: 1.1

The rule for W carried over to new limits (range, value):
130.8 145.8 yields 0.986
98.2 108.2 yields 1.29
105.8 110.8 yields 1.21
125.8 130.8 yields 0.936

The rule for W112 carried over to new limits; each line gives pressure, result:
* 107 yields 1.29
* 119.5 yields 0.875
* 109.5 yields 1.21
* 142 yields 1.03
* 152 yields 1.1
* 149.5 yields 1.02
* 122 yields 0.873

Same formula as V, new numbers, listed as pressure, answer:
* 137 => 1.12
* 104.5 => 1.36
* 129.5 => 1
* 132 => 1.06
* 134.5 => 1.09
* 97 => 1.49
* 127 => 0.936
